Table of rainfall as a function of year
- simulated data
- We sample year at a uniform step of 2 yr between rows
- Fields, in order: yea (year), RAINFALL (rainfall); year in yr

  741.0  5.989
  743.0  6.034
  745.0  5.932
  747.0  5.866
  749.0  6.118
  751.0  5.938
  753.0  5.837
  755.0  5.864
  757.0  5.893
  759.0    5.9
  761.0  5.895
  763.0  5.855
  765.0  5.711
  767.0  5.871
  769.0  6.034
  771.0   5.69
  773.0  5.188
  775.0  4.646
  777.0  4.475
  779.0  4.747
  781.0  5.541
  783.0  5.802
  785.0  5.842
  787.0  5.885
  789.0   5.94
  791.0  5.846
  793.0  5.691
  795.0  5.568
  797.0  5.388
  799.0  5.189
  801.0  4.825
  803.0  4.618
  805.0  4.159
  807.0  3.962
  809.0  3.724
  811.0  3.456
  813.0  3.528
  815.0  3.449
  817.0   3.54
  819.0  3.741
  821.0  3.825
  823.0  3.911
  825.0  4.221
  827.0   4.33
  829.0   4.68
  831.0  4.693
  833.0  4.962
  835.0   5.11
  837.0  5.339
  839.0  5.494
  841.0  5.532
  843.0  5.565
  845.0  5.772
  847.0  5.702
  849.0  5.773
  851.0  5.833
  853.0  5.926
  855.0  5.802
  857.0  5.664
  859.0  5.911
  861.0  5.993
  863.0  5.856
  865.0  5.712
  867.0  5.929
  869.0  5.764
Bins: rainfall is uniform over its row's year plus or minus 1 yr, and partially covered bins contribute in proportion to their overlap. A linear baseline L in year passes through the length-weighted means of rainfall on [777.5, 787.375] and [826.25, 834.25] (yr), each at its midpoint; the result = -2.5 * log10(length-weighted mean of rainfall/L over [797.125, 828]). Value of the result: 0.22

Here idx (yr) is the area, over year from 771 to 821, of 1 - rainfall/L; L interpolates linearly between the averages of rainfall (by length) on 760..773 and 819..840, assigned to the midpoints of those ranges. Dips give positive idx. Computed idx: 4.6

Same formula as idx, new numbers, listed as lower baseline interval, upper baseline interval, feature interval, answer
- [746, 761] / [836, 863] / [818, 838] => 4.4 yr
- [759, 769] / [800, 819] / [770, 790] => -0.9 yr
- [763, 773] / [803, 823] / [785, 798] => -2.8 yr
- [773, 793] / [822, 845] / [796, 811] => 2.1 yr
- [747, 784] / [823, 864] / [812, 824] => 3.9 yr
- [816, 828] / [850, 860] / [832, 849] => -1.6 yr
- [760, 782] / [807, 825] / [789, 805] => -3.0 yr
